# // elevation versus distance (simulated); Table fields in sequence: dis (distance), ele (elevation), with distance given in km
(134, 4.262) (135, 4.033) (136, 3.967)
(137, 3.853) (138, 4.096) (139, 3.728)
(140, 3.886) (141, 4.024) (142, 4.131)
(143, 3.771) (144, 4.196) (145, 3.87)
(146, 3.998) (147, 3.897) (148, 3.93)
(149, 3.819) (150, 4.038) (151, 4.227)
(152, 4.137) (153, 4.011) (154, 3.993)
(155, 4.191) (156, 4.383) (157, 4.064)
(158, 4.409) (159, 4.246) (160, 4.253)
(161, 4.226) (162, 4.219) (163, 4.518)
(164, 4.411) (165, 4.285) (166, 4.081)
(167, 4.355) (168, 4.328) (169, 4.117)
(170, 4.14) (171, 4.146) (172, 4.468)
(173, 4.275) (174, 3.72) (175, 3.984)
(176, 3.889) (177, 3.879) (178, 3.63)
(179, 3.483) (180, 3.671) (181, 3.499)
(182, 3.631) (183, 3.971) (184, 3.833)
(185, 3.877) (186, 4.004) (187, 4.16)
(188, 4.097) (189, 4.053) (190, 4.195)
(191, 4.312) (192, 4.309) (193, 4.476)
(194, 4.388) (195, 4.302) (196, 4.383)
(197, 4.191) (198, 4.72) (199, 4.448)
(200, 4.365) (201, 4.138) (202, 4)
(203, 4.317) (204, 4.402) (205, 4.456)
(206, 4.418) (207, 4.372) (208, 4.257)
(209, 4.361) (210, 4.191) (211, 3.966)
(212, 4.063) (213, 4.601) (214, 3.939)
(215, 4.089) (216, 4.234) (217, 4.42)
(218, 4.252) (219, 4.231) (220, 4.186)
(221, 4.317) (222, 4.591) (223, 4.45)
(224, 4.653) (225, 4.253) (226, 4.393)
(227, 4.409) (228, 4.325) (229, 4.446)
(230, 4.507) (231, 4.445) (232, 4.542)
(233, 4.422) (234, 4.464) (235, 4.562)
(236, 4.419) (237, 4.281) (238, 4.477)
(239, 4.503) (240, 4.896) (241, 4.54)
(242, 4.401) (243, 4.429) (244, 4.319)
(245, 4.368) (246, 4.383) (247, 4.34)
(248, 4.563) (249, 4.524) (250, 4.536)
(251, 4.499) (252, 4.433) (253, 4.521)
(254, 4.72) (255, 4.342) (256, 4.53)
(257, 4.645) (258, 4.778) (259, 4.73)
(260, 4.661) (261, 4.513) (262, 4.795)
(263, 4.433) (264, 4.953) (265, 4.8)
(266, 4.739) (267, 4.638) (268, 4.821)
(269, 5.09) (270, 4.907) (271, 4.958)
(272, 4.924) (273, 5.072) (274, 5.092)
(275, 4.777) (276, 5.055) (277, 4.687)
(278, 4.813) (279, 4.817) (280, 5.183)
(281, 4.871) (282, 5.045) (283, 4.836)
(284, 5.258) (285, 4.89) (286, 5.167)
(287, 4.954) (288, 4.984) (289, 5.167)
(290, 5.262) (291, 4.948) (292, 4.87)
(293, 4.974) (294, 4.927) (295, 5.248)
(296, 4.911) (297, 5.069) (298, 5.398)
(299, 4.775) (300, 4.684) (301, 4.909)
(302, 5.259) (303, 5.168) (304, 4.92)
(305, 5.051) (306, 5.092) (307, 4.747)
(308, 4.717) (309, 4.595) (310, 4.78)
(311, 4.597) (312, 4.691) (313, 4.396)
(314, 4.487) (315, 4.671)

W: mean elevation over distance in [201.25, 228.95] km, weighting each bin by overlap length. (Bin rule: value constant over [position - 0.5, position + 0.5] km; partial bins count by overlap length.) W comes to 4.3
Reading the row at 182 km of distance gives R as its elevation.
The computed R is 3.631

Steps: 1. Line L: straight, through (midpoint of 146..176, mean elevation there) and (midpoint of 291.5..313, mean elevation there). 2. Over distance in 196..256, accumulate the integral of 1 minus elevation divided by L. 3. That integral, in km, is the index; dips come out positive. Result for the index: 1.5 km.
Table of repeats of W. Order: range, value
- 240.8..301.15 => 4.8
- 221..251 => 4.46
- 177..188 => 3.8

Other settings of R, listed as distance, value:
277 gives 4.687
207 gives 4.372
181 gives 3.499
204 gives 4.402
